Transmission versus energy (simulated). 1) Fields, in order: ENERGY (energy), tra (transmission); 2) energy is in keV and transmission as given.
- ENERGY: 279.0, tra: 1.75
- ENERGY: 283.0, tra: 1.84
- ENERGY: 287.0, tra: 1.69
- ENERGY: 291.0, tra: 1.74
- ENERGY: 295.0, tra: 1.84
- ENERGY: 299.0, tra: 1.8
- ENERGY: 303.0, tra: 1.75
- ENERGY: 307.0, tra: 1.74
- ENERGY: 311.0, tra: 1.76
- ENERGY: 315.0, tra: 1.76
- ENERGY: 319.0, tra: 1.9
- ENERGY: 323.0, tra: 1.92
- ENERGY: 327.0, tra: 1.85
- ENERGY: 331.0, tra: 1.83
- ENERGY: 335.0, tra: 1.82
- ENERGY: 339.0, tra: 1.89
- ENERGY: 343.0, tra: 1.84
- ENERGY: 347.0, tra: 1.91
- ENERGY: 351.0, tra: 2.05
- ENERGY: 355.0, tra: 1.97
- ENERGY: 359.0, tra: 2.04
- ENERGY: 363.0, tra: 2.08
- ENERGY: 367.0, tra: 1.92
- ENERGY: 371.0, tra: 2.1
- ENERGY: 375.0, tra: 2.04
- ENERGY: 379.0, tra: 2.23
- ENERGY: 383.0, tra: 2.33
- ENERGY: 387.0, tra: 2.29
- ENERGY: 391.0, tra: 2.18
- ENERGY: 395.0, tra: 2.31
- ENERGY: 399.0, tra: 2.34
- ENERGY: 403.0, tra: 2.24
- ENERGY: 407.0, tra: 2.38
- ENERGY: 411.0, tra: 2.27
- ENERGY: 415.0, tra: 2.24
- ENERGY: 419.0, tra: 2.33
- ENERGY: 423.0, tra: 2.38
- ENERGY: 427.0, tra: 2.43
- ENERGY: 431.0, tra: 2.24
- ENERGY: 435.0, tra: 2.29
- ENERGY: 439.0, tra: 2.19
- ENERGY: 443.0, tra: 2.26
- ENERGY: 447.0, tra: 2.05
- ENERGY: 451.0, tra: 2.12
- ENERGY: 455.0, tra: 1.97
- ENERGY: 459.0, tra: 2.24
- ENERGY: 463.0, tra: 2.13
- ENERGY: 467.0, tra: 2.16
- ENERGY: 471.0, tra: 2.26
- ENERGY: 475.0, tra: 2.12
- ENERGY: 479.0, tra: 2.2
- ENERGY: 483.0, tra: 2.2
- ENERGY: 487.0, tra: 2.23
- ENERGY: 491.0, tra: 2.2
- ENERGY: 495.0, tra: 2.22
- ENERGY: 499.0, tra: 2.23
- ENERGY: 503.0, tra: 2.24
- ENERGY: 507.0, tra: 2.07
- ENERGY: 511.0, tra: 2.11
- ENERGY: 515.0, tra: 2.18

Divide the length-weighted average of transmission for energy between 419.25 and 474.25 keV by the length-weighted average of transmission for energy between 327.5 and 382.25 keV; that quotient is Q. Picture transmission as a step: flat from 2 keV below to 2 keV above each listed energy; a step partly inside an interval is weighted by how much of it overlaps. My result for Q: 1.1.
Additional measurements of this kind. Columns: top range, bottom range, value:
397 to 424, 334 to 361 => 1.19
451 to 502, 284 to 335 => 1.21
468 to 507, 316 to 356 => 1.16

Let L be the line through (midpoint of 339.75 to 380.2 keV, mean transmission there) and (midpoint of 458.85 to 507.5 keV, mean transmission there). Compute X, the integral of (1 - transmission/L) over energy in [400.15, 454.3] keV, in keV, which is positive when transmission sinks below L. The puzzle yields -3.8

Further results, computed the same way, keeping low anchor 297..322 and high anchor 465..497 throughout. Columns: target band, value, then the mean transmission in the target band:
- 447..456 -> 0.3 keV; 2.05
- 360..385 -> -2.2 keV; 2.11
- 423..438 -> -1.7 keV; 2.32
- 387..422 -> -4.7 keV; 2.29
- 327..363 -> -0.9 keV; 1.92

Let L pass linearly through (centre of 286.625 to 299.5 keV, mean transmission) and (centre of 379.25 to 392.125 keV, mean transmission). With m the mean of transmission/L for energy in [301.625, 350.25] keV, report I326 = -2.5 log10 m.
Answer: 0.063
